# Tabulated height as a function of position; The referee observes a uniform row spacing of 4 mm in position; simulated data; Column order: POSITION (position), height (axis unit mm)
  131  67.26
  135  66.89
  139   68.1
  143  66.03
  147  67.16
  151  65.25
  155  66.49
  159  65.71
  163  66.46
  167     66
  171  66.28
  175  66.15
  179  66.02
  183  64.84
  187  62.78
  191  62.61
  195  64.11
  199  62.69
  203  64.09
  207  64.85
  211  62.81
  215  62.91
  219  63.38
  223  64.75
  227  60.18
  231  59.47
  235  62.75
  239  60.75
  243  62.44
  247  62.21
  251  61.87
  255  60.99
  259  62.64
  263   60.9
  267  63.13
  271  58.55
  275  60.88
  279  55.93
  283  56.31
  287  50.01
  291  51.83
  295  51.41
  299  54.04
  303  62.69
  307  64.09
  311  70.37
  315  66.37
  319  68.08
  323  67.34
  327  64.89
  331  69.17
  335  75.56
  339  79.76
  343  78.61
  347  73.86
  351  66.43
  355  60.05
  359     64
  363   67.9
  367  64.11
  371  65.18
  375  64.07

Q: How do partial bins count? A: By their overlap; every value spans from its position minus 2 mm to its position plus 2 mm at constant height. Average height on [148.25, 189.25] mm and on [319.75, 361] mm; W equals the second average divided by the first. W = 1.1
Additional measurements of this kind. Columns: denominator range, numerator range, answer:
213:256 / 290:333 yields 1.02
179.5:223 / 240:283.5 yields 0.95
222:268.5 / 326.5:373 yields 1.12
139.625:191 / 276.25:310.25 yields 0.86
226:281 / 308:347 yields 1.17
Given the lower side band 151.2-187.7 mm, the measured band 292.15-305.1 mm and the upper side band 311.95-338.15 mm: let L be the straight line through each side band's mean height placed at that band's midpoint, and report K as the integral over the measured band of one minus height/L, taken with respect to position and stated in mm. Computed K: 2.4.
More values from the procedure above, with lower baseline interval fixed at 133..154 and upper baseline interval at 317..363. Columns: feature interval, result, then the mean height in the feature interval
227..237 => 1.0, 60.9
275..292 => 3.5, 54.5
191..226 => 2.1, 63.5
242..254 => 1.1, 62.1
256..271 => 1.5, 61.7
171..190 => 0.6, 65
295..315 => 2.1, 62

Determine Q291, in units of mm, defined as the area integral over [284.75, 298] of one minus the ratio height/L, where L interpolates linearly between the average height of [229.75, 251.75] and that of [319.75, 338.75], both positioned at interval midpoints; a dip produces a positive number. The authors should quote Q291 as 3.0 mm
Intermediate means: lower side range 61.6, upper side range 70.1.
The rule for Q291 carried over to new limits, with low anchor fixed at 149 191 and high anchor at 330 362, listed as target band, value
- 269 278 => 1.23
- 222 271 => 4.46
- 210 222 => 0.66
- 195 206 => 0.45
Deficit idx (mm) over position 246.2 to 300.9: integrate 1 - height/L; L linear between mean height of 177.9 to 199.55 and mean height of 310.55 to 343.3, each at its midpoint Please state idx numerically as 8.21 mm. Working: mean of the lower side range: 63.8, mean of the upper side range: 70.8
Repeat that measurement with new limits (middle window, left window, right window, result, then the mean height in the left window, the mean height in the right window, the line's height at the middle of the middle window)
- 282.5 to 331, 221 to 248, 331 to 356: 5.6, 61.8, 72.6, 69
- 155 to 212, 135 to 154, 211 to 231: -0.2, 66.7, 62.5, 64.5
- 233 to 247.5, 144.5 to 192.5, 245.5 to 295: -0.4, 65.5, 58.4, 60.5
